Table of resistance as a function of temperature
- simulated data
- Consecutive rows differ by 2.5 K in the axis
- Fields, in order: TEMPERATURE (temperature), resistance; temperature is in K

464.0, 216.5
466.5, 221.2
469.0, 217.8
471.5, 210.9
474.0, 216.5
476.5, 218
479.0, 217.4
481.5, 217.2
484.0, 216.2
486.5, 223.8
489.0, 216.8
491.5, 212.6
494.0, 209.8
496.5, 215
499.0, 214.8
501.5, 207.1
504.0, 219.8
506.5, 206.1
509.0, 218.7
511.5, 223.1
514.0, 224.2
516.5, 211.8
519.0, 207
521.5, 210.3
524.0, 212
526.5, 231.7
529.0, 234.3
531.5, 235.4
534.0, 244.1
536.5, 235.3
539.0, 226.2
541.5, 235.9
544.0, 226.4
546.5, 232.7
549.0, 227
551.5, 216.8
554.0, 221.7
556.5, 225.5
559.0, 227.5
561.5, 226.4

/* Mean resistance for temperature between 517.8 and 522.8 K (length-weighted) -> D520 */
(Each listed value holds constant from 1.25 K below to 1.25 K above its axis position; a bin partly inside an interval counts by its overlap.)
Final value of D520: 209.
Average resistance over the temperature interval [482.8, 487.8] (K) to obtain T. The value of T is 220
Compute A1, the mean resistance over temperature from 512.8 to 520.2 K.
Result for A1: 214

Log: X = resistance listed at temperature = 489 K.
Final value 216.8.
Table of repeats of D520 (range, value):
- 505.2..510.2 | 212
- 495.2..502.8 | 212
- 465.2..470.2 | 219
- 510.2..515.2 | 224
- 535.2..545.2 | 231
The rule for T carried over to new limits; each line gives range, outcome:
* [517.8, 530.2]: 219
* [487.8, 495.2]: 213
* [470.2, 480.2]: 216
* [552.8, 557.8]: 224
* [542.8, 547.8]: 230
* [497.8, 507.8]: 212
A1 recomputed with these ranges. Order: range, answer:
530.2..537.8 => 238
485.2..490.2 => 220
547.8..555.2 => 222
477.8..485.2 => 217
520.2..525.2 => 211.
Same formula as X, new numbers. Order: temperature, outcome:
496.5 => 215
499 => 214.8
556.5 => 225.5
